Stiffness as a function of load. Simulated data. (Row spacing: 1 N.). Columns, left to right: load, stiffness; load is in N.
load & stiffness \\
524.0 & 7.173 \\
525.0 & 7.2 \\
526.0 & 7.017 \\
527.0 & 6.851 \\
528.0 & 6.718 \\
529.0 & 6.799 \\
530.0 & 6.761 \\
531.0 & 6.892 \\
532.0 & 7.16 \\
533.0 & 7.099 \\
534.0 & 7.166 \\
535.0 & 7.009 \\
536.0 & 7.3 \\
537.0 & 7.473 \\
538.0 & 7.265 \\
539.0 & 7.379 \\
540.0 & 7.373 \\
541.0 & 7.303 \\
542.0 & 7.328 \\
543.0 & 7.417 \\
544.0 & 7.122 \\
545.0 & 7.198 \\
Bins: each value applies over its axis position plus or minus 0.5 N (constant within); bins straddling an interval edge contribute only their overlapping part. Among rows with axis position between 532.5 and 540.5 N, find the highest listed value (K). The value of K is 7.473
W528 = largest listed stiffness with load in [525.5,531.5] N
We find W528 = 7.017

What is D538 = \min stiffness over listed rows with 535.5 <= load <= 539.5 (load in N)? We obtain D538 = 7.265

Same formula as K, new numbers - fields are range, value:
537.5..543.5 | 7.417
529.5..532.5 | 7.16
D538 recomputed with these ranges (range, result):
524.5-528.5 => 6.718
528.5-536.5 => 6.761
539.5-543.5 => 7.303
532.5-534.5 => 7.099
